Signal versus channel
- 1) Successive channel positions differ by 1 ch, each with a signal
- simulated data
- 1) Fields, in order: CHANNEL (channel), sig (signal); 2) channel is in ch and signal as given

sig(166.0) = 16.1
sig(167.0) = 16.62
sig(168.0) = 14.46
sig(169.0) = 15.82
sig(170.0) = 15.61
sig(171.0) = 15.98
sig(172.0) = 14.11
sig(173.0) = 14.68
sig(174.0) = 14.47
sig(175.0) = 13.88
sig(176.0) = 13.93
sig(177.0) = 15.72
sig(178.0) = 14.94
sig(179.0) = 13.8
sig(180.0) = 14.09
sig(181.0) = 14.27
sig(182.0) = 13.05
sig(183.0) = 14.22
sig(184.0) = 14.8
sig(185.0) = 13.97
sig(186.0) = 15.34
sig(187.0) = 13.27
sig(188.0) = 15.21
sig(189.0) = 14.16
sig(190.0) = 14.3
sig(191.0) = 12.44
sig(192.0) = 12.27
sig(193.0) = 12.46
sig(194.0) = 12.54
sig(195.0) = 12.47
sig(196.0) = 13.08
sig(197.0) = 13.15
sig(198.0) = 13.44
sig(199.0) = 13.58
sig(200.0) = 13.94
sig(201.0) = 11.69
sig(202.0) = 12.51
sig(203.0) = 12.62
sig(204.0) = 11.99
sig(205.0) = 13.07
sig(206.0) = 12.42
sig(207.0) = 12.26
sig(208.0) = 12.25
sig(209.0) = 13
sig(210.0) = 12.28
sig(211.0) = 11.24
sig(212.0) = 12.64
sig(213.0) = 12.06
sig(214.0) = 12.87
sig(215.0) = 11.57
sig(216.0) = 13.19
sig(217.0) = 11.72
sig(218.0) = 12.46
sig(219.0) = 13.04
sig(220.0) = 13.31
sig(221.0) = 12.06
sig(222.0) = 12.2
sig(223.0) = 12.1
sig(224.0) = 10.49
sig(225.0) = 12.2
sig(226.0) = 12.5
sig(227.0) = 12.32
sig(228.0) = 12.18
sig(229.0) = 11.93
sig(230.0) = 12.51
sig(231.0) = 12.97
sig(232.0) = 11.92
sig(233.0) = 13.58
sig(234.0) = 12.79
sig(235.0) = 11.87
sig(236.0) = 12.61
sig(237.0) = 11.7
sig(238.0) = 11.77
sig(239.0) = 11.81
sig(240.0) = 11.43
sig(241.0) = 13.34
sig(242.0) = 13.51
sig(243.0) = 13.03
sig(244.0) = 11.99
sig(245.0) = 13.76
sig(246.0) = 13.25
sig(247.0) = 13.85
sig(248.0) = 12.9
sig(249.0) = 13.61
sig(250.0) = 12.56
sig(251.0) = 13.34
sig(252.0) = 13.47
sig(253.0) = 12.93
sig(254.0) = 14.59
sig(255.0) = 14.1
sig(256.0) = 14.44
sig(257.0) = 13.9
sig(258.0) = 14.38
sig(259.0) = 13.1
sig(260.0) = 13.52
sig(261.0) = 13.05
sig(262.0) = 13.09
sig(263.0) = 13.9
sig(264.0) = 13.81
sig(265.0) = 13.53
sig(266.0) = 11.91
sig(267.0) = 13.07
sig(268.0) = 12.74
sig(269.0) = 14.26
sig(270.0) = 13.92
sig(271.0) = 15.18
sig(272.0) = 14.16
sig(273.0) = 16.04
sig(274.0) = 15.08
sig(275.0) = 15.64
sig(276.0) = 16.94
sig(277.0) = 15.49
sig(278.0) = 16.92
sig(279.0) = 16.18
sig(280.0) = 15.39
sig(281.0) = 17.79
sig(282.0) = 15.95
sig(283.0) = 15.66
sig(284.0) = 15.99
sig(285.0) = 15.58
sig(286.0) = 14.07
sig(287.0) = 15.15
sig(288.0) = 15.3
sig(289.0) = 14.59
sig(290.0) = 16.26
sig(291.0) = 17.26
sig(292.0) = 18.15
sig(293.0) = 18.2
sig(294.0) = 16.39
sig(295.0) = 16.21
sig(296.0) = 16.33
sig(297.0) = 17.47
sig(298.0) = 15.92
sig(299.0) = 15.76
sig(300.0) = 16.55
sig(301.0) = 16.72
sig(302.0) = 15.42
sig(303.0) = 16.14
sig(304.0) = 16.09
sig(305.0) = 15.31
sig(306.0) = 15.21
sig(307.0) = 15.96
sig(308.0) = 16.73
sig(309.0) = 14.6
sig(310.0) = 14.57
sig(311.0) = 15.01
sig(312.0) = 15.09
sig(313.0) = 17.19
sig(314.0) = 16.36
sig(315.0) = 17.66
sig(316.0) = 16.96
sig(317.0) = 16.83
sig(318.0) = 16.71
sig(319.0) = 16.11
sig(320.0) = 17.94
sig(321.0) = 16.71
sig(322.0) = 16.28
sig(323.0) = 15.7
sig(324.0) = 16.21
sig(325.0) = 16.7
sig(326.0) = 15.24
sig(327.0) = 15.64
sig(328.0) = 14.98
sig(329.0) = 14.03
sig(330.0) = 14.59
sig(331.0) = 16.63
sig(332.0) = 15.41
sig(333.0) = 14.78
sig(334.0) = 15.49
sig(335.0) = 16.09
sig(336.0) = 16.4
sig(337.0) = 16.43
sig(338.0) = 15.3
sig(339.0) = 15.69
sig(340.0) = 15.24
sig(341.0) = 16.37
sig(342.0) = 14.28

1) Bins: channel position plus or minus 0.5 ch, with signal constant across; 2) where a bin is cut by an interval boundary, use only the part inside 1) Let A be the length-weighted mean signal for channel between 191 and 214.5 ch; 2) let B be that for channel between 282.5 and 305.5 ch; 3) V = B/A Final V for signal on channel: 1.28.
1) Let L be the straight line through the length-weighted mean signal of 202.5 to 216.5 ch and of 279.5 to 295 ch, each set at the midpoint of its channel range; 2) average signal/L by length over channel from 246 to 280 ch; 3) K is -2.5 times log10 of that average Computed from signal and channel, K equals 0.06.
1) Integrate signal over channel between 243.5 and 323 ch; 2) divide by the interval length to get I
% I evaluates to 15.2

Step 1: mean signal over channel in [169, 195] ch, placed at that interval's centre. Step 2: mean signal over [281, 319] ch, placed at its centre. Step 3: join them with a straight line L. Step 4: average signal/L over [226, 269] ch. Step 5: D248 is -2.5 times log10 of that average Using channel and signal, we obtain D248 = 0.17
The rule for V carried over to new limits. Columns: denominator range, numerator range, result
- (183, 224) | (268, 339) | 1.24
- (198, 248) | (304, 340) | 1.27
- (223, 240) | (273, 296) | 1.32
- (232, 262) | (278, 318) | 1.23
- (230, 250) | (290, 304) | 1.31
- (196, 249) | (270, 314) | 1.27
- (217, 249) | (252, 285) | 1.17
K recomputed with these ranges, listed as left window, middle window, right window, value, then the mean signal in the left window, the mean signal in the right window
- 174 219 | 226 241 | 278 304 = 0.17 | 13.2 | 16.2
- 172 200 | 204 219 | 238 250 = 0.09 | 13.8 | 12.9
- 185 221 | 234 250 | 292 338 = 0.10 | 12.9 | 16.1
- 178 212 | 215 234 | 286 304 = 0.14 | 13.2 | 16.3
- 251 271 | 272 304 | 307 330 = -0.10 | 13.6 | 16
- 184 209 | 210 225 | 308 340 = 0.12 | 13.1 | 15.9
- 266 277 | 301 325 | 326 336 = -0.07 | 14.6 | 15.3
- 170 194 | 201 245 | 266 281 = 0.18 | 14.1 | 15.1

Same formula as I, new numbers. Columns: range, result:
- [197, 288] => 13.4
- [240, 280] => 13.9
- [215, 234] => 12.4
